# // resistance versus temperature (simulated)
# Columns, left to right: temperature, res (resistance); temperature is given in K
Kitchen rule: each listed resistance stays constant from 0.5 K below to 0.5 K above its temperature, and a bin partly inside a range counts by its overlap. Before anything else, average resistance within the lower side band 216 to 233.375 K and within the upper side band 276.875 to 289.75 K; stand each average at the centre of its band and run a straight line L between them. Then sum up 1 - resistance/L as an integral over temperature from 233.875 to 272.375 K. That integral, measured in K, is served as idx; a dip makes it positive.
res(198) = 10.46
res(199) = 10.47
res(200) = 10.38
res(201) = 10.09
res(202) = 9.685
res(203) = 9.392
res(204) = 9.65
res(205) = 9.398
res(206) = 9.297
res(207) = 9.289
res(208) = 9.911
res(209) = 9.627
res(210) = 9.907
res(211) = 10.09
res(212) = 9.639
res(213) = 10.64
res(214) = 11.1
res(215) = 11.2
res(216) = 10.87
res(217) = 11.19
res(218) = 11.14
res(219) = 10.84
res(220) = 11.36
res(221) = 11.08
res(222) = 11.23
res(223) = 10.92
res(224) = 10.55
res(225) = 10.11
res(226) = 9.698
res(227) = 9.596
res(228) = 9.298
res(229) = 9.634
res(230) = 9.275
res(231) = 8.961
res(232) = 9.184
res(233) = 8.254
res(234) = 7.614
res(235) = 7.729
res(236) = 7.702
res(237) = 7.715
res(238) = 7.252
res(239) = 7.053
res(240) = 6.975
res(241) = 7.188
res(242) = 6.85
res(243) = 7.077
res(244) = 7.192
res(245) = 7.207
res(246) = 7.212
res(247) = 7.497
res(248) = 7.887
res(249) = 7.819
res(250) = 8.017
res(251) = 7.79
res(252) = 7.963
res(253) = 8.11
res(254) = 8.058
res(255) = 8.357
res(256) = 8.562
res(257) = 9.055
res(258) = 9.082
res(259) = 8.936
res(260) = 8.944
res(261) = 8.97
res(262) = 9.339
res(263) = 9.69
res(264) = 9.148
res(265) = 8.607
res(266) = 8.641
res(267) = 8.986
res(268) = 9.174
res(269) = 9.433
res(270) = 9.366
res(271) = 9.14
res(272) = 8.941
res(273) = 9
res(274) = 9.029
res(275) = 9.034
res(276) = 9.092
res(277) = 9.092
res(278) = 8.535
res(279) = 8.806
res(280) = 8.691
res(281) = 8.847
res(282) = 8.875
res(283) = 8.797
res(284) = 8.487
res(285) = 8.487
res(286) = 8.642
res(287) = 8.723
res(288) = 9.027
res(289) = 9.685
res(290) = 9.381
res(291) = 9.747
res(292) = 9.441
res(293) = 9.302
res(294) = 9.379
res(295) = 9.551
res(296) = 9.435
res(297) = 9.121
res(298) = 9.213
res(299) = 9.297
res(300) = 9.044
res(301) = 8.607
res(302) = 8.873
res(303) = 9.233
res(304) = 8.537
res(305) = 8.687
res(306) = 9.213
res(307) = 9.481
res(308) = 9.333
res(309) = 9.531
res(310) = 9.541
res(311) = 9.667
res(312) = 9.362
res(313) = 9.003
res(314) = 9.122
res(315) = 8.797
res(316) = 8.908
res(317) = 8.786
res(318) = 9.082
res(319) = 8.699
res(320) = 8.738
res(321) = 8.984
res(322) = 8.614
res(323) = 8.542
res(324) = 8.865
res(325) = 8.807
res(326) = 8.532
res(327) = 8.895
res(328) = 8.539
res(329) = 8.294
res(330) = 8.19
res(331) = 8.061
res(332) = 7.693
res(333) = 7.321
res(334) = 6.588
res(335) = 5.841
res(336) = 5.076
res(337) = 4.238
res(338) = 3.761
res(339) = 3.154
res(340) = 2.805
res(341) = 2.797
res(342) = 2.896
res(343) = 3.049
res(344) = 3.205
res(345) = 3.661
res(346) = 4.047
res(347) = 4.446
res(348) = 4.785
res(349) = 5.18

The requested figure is 5.17 K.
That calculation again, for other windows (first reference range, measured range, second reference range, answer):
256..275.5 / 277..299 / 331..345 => -4.04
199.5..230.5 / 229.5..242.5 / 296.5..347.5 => 2.48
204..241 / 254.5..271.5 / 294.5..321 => 0.58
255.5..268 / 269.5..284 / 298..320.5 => 0.15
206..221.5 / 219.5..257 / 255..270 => 4.92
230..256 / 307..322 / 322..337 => -2.70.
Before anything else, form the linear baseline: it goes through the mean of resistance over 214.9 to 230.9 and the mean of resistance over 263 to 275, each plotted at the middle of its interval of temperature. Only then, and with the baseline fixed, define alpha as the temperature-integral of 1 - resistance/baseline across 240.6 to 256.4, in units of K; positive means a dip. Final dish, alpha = 3.3 K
